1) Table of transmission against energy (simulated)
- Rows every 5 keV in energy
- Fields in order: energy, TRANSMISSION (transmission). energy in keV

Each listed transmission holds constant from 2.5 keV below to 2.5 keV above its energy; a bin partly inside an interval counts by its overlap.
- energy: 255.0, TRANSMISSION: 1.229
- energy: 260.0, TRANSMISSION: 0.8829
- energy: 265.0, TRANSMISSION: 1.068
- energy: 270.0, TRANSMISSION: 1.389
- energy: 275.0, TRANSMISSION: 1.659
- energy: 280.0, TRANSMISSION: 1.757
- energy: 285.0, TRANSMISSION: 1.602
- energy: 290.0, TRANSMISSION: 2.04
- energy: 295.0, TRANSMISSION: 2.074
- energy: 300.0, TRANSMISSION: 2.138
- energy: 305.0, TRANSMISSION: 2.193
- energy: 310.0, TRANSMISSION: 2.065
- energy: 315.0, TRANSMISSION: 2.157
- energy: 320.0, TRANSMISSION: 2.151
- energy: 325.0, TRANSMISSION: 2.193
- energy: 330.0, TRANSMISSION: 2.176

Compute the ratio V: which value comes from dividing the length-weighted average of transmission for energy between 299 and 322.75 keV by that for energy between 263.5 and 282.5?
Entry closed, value 1.4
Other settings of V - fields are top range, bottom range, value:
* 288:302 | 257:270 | 1.96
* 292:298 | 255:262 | 2.06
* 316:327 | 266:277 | 1.49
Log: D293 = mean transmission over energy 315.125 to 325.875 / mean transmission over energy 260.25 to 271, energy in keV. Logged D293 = 1.91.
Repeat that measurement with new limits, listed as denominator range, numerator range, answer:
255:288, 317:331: 1.56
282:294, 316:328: 1.17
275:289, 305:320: 1.24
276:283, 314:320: 1.25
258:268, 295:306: 2.14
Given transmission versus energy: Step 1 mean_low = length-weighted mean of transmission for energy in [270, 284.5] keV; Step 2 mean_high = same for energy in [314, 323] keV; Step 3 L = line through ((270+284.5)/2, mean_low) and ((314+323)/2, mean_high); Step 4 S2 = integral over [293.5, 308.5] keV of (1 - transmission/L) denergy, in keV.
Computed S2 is -1.5 keV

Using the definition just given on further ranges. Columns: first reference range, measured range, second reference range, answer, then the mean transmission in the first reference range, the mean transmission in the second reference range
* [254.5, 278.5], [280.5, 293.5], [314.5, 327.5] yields -1.80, 1.27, 2.17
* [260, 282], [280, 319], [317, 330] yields -4.54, 1.4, 2.17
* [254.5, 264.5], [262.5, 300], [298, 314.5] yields -3.34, 1.02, 2.13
